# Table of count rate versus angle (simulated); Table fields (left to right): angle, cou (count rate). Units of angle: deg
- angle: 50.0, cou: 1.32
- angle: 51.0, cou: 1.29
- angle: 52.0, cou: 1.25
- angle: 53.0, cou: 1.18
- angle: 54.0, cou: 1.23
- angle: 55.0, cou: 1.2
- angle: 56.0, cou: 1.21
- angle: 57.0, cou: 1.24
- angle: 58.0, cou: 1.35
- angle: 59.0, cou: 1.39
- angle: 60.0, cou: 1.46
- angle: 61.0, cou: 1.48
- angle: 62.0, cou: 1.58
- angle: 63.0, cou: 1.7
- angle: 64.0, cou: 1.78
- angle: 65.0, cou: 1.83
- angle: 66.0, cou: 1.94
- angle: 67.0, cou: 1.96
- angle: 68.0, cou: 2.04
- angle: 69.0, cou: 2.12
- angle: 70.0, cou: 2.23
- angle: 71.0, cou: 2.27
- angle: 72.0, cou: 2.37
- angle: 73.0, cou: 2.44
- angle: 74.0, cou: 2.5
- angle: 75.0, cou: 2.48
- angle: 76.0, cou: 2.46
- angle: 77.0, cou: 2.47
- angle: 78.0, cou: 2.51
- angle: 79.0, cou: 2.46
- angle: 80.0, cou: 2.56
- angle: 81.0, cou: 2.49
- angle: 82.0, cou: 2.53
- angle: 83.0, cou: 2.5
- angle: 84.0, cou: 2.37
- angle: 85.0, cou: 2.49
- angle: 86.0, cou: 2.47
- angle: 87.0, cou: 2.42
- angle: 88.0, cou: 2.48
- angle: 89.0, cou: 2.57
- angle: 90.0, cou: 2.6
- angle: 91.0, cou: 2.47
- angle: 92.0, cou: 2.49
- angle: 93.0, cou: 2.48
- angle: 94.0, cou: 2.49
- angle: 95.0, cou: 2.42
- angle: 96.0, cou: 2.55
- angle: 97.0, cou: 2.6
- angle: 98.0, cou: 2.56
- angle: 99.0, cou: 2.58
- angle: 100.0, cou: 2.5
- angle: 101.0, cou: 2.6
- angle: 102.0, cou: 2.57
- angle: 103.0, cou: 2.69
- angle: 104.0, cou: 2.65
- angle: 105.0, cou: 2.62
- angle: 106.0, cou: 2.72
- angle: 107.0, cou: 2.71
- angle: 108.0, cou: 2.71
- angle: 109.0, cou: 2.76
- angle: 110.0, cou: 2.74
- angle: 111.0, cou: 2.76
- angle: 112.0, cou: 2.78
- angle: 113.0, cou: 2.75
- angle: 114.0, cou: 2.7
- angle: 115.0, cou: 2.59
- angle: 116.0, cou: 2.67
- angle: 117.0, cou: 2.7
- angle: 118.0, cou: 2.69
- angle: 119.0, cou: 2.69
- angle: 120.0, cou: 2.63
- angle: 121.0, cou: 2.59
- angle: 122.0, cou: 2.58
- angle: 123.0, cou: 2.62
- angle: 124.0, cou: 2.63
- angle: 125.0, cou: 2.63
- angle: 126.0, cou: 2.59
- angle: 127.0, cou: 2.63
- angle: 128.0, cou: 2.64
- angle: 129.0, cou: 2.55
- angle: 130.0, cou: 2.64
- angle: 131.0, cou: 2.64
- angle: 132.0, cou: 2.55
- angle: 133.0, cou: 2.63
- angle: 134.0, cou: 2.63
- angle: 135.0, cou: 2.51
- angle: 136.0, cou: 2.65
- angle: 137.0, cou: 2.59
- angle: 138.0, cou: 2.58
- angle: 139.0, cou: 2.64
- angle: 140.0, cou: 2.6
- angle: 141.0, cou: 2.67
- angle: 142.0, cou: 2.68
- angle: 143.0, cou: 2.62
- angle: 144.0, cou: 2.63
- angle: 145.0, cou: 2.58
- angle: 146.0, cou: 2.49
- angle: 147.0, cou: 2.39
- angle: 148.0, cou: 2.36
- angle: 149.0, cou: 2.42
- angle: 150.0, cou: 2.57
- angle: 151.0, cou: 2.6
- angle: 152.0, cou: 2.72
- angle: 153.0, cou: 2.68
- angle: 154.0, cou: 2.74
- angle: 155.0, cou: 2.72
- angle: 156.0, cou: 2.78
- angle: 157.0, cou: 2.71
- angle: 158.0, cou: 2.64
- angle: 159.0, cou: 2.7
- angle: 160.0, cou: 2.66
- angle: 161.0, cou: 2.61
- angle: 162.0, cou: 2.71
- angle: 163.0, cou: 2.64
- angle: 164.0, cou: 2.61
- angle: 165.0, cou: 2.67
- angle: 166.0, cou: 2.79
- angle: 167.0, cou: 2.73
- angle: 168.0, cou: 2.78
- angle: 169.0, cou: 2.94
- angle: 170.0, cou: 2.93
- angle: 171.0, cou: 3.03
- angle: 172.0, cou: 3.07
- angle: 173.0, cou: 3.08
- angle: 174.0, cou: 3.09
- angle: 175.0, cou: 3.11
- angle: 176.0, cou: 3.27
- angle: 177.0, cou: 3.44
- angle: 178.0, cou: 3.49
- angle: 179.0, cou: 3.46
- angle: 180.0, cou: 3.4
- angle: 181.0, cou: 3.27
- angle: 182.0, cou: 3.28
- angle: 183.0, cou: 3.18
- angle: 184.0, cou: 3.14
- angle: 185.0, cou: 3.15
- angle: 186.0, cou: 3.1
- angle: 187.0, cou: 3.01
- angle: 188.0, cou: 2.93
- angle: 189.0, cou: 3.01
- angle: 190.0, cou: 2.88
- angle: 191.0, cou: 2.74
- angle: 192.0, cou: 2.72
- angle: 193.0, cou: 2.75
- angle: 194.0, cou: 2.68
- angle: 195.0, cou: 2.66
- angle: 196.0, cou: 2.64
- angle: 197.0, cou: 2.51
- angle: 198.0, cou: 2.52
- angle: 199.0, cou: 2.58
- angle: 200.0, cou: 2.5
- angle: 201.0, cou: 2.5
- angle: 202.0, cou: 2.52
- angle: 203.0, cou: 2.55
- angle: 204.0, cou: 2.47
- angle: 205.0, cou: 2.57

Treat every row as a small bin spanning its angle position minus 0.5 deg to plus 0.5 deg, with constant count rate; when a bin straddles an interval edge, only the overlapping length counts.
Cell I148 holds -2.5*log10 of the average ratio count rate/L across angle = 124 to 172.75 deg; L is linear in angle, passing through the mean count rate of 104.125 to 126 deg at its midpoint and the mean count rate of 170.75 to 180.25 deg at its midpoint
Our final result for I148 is 0.13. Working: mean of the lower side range 2.68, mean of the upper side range 3.25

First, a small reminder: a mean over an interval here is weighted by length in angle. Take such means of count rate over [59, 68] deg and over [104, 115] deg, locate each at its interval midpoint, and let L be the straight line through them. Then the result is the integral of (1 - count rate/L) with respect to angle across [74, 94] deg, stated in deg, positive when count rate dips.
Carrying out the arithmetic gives -3.1 deg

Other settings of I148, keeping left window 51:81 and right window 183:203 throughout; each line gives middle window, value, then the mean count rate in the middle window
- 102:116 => -0.23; 2.7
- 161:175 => -0.10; 2.85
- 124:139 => -0.12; 2.61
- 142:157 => -0.06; 2.6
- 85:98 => -0.21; 2.5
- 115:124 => -0.17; 2.64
